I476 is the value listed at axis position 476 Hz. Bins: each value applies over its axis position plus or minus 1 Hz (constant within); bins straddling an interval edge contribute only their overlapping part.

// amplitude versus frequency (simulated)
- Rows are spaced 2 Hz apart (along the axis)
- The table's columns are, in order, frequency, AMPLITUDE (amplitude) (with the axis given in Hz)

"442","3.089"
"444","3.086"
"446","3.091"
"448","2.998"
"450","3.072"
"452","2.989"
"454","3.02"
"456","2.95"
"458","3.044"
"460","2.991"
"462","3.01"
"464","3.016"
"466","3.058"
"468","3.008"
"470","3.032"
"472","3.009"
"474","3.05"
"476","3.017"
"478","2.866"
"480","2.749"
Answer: 3.017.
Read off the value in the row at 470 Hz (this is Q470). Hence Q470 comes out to 3.032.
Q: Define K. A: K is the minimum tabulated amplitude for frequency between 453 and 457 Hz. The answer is 2.95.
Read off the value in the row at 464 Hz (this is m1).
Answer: 3.016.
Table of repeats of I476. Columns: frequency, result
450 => 3.072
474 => 3.05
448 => 2.998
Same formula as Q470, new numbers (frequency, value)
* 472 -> 3.009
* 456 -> 2.95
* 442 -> 3.089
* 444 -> 3.086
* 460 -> 2.991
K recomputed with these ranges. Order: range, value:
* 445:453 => 2.989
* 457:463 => 2.991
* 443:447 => 3.086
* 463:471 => 3.008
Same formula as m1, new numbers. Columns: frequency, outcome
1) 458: 3.044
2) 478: 2.866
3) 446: 3.091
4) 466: 3.058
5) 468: 3.008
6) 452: 2.989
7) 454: 3.02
